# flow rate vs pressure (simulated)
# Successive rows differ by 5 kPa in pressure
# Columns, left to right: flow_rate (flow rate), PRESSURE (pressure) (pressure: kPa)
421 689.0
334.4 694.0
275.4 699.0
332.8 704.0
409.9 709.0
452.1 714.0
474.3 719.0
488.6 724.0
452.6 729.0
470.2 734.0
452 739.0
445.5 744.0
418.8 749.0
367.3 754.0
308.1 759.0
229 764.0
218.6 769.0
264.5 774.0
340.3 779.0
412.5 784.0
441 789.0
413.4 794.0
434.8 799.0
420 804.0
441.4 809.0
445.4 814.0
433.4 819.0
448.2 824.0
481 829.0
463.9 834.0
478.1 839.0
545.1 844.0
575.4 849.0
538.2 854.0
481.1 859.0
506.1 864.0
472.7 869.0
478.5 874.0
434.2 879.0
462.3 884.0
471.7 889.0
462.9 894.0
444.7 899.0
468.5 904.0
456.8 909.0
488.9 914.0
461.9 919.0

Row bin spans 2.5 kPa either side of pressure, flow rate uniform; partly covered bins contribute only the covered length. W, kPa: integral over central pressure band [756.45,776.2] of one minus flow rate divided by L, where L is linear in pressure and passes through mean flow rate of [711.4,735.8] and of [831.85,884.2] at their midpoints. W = 9.2 kPa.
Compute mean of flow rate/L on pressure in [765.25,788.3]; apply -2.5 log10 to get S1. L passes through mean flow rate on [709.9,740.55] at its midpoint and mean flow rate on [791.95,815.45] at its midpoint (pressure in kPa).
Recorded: 0.37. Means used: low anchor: 462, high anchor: 431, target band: 315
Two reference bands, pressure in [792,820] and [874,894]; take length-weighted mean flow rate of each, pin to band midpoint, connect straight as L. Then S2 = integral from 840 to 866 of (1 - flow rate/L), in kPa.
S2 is -4.5 kPa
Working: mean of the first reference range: 432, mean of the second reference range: 460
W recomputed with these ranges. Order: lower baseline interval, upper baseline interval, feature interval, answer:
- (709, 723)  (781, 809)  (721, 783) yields 9.8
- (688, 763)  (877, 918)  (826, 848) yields -2.8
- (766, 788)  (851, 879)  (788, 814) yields -4.8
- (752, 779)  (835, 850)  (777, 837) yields -3.7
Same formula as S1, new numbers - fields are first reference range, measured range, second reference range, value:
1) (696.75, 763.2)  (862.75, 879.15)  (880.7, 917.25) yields -0.049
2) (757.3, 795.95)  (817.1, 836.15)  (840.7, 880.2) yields -0.057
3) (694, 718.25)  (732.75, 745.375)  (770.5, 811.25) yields -0.198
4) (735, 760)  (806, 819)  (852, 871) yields 0.047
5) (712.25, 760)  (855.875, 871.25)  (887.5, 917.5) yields -0.070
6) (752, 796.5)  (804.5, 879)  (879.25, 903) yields -0.188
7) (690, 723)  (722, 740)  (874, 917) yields -0.176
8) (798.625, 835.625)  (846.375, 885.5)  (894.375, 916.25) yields -0.088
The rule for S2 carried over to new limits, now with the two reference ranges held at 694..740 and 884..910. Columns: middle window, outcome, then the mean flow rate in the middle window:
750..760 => 1.69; 354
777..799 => 1.41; 407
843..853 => -2.45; 559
